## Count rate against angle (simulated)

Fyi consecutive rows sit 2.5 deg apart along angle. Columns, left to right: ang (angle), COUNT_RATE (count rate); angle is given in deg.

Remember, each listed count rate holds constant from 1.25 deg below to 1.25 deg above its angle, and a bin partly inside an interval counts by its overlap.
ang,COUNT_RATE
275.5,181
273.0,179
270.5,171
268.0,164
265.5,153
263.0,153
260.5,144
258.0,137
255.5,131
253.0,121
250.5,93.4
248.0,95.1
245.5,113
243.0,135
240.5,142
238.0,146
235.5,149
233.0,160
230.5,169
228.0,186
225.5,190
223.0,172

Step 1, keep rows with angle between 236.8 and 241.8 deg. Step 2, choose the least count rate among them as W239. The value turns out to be 142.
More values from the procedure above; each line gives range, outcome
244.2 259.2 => 93.4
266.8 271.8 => 164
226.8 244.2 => 135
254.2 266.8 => 131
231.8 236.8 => 149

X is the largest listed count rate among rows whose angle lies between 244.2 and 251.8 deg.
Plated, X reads 113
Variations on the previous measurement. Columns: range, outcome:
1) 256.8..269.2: 164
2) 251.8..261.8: 144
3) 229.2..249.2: 169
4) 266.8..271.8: 171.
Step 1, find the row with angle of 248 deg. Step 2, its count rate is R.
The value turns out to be 95.1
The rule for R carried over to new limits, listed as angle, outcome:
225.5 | 190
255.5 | 131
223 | 172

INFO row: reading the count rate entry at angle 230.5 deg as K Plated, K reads 169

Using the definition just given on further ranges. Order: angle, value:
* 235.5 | 149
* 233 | 160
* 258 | 137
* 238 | 146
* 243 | 135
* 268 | 164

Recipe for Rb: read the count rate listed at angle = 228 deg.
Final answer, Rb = 186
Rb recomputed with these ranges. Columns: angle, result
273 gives 179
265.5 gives 153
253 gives 121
